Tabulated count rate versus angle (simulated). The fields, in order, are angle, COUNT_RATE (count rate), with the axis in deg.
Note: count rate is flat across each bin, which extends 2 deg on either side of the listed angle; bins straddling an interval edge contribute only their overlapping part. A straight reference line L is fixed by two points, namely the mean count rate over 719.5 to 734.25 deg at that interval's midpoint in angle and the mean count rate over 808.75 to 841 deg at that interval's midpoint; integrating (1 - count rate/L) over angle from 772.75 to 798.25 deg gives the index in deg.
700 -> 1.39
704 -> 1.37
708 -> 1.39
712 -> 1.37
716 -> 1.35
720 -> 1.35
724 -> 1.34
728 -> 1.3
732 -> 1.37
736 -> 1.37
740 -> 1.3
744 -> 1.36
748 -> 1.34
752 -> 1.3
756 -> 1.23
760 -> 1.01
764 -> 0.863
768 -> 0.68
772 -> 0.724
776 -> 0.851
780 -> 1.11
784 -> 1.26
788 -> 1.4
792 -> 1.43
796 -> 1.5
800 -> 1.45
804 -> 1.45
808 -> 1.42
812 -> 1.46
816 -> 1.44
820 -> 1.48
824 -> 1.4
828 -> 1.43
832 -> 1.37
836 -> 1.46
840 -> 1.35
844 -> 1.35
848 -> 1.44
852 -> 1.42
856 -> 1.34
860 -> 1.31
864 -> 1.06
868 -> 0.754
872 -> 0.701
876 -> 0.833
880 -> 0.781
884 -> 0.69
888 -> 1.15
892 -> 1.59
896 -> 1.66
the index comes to 2.9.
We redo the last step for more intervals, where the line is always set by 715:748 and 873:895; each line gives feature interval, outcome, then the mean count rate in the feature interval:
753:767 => 2.79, 1.03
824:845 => -4.97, 1.39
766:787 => 5.02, 0.948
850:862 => -3.03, 1.36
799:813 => -3.03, 1.44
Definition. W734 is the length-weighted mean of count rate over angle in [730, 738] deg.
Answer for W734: 1.37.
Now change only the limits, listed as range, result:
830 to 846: 1.38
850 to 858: 1.38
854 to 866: 1.24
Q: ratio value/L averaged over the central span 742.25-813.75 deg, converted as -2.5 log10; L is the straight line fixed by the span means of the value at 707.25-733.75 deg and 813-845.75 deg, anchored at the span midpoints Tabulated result 0.14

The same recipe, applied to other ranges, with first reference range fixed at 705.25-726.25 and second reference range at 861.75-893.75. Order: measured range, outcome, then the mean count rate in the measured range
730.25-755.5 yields -0.04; 1.33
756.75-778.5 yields 0.39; 0.855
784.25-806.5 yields -0.23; 1.43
